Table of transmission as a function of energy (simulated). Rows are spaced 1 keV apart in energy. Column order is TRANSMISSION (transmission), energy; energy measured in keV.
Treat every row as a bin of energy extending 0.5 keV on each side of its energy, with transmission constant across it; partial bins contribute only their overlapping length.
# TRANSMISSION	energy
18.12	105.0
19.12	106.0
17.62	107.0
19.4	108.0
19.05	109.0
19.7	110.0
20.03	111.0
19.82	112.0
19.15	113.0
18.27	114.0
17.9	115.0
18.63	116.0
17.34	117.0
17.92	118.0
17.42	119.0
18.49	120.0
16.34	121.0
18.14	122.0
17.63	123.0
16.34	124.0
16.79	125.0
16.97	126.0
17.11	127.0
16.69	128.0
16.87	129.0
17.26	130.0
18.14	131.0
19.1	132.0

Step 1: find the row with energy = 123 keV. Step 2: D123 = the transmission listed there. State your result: 17.63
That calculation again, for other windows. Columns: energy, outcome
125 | 16.79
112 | 19.82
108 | 19.4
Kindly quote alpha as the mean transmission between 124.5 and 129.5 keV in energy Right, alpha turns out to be 16.9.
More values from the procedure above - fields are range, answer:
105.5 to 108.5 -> 18.7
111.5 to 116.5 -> 18.8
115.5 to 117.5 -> 18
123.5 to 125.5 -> 16.6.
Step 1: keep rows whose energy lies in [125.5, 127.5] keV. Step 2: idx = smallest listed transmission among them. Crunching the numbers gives 16.97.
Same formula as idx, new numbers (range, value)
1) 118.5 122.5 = 16.34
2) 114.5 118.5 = 17.34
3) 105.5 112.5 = 17.62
